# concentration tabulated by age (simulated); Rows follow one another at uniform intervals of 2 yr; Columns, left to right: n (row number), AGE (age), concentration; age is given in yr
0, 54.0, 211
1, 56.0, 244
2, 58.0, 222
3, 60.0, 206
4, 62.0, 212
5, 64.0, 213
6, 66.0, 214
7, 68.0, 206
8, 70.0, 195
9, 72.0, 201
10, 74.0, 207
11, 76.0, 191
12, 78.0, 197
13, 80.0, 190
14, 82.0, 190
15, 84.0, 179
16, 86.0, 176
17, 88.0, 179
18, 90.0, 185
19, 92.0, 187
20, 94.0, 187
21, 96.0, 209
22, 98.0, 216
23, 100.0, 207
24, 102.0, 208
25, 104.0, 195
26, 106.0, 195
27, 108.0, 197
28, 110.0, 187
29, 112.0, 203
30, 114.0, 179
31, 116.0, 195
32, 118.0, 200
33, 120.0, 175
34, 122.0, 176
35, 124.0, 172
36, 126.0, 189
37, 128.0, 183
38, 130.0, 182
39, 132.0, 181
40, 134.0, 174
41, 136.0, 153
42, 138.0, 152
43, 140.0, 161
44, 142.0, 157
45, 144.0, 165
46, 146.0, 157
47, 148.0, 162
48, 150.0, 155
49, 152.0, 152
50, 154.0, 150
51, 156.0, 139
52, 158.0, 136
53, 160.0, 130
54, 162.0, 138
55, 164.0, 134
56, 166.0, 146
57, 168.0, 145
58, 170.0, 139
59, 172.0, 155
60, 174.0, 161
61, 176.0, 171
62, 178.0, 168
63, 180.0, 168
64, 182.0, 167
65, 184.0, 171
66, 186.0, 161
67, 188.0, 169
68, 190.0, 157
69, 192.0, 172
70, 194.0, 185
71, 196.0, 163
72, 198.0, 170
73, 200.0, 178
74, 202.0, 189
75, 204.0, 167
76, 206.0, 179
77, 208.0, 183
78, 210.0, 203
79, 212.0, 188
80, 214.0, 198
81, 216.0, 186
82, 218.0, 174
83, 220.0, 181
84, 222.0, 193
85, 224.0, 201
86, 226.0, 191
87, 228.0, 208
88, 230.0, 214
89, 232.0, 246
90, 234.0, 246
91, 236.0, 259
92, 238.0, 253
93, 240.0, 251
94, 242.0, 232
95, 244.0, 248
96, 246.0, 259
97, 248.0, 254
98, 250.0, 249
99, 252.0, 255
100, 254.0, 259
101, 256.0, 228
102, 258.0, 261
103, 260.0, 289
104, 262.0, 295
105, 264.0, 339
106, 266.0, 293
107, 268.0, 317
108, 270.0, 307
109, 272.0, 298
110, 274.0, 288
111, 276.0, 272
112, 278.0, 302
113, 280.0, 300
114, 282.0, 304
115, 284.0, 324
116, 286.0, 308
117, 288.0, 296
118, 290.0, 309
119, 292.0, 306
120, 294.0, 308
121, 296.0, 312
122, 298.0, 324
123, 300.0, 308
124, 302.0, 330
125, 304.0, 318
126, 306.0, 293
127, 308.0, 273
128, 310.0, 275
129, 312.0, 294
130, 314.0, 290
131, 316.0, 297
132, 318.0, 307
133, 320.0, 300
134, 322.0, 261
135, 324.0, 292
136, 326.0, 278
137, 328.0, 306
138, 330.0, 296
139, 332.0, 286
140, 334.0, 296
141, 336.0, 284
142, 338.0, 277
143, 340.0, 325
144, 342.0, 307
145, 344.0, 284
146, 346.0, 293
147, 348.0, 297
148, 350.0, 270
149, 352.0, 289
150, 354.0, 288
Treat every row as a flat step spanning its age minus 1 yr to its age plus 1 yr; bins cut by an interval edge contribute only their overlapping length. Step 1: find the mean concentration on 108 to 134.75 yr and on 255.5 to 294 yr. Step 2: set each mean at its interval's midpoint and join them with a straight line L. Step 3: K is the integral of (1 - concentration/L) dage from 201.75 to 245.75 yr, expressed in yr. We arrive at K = 8.6 yr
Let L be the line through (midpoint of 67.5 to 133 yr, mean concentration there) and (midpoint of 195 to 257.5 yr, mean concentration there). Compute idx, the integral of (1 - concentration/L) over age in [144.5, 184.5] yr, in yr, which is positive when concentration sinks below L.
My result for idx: 10.0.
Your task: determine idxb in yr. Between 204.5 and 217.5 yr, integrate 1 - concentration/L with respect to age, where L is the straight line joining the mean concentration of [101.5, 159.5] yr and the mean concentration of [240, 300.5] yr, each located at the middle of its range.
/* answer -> 2.8 yr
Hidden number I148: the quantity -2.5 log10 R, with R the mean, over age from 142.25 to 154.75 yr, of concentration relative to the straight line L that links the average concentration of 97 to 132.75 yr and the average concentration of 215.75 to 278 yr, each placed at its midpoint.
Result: 0.30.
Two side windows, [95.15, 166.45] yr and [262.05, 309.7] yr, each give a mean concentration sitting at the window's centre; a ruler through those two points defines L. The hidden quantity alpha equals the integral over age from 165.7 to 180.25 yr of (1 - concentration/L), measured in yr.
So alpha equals 3.6 yr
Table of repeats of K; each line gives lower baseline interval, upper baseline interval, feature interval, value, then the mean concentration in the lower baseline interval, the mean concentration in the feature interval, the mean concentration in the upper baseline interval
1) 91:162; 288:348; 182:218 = 7.3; 176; 177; 298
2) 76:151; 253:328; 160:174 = 4.8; 183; 143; 296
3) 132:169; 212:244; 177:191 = 1.0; 151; 166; 216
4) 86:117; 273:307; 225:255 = 3.8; 195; 242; 306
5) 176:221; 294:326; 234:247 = -1.6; 176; 250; 298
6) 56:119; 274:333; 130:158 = 8.2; 198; 158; 299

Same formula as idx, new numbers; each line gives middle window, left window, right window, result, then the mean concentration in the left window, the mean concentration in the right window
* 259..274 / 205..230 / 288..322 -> -3.0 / 191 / 301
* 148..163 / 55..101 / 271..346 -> 5.7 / 201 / 298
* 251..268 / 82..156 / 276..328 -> -0.5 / 180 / 300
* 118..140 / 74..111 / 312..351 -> 3.6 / 193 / 292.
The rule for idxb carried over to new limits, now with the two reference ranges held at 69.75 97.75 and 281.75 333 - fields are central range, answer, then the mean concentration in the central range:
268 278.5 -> -0.4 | 295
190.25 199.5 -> 2.8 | 172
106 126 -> 1.9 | 188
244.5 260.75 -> 1.0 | 256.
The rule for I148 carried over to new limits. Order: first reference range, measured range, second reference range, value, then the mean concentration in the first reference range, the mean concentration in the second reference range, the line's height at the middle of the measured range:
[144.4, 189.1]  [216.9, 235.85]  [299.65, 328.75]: 0.01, 154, 294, 210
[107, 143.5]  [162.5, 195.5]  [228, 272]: 0.32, 178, 264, 215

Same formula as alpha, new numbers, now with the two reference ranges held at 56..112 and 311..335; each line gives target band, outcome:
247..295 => -3.19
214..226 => 3.03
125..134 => 1.42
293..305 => -1.45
